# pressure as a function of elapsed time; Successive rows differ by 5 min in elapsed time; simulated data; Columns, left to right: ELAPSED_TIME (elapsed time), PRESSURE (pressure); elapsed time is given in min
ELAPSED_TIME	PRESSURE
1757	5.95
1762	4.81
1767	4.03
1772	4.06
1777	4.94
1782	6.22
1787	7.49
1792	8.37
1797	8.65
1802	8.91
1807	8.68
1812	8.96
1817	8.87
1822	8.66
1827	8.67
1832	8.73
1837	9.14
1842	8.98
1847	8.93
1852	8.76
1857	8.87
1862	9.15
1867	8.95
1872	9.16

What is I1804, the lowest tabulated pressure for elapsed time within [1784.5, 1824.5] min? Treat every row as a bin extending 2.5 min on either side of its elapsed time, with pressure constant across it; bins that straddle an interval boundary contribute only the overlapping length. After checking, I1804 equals 7.49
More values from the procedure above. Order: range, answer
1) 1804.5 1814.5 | 8.68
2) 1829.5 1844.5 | 8.73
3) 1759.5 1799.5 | 4.03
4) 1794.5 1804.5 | 8.65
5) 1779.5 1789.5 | 6.22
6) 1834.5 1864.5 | 8.76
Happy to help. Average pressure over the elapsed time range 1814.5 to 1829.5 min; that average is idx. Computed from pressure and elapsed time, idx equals 8.73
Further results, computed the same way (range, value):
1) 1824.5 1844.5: 8.88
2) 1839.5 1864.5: 8.94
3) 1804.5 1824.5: 8.79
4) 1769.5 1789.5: 5.68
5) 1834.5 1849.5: 9.02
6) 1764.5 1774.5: 4.04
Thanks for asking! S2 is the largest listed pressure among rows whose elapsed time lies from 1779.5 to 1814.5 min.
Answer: 8.96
